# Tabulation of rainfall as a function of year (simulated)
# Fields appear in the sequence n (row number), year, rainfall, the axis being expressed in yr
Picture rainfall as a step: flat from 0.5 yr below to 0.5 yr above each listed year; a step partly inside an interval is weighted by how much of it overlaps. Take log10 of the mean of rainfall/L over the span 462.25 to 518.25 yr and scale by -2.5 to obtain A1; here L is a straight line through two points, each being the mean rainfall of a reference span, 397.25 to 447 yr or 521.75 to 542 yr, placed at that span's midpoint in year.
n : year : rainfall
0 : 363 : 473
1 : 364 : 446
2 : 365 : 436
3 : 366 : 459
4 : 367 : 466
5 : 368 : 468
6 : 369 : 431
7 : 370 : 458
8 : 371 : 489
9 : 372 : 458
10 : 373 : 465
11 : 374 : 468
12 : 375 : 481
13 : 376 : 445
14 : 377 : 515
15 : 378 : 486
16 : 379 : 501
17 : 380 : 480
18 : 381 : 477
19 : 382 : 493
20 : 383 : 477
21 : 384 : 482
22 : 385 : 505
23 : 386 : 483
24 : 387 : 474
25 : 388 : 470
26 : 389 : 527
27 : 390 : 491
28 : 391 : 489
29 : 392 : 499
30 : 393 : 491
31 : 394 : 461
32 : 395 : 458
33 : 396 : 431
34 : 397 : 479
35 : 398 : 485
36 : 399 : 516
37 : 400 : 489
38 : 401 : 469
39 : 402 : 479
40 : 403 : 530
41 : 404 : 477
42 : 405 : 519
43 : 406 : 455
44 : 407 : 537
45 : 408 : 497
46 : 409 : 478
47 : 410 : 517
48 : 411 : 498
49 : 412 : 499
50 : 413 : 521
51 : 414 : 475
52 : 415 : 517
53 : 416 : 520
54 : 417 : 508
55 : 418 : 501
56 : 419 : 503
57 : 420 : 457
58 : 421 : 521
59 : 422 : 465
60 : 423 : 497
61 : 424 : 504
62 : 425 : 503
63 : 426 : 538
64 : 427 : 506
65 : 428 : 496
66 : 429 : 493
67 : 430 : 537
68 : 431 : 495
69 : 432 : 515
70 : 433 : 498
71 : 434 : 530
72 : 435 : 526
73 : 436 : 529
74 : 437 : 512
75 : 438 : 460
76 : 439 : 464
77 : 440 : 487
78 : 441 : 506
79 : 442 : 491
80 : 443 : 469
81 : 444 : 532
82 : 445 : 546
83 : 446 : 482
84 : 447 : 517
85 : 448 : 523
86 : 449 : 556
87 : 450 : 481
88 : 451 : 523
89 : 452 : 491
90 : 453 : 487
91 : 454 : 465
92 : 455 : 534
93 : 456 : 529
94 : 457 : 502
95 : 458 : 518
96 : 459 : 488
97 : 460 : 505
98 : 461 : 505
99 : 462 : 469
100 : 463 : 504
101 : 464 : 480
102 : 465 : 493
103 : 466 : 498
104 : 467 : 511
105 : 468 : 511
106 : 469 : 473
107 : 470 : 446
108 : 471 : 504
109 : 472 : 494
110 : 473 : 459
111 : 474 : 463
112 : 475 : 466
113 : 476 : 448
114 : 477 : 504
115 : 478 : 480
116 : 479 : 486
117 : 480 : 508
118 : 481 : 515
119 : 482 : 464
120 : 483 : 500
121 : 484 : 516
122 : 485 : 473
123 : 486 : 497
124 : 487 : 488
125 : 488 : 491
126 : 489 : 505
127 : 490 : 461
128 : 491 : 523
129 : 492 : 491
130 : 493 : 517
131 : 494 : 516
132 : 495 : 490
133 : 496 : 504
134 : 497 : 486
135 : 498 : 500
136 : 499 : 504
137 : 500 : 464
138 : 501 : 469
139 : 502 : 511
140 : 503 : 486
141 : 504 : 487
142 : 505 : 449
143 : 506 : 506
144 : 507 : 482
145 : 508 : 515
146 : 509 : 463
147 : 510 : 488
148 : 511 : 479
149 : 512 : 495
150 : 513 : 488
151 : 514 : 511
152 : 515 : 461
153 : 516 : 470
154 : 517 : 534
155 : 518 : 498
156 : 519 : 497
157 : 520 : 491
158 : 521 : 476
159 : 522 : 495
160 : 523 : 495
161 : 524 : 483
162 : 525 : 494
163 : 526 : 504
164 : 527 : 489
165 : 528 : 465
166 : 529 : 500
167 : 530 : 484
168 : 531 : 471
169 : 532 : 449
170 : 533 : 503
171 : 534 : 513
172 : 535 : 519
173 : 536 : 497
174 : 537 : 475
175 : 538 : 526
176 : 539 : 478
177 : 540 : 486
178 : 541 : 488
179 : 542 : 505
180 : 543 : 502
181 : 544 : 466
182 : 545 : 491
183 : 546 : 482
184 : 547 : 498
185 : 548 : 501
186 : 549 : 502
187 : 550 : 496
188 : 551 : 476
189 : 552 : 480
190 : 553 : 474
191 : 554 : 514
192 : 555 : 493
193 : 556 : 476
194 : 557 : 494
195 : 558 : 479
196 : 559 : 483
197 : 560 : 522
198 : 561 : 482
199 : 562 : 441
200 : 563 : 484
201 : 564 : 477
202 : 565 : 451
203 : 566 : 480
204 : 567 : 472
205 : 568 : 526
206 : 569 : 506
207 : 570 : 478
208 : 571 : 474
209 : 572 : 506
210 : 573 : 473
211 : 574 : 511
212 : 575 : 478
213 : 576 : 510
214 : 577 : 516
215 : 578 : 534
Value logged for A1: 0.01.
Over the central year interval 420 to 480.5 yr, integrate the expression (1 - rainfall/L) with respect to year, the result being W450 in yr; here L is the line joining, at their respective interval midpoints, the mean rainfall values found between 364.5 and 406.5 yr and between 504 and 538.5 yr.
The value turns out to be -1.8 yr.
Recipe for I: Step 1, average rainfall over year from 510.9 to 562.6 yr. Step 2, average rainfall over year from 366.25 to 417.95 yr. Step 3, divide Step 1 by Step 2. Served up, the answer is 1.01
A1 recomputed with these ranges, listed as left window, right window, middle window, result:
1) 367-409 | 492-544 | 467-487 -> 0.01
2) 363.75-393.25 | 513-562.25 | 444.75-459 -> -0.06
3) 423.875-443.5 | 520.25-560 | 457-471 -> 0.01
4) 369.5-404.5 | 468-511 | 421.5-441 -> -0.04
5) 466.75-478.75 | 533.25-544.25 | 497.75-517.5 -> 0.00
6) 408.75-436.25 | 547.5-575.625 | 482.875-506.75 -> 0.01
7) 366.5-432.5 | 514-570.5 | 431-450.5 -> -0.04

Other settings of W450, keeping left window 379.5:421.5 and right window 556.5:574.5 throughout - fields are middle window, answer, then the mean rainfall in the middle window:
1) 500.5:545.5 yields -0.24 yr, 490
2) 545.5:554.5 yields -0.10 yr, 491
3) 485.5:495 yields -0.20 yr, 498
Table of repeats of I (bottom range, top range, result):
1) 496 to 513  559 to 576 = 1.00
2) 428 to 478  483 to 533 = 0.98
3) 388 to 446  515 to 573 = 0.98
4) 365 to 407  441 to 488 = 1.03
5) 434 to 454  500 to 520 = 0.97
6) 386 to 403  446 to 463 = 1.05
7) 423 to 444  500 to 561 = 0.97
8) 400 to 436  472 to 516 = 0.97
